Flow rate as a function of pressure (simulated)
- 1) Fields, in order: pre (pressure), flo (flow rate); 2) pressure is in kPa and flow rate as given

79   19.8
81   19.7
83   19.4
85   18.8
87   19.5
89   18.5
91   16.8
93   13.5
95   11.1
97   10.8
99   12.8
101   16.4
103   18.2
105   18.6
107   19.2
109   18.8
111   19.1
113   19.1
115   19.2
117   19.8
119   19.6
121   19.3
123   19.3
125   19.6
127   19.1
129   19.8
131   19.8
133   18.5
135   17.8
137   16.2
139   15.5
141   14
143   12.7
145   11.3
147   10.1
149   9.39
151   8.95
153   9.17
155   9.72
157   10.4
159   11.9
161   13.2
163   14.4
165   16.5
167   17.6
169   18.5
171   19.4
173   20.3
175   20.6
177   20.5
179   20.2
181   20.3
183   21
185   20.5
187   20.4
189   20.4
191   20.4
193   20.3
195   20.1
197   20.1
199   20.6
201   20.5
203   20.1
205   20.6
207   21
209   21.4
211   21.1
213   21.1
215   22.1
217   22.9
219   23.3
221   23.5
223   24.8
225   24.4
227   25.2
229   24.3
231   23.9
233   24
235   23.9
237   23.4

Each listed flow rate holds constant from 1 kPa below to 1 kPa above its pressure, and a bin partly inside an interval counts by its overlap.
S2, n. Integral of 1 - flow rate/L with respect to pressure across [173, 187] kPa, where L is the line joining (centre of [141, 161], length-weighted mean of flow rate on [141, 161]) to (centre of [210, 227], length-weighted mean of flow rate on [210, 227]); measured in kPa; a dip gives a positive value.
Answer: -3.95 kPa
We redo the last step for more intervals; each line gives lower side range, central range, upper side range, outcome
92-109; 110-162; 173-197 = 5.2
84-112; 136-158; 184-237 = 8.5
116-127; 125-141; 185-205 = 1.4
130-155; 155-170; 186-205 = 1.7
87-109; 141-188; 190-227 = 9.7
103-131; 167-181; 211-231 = 1.1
